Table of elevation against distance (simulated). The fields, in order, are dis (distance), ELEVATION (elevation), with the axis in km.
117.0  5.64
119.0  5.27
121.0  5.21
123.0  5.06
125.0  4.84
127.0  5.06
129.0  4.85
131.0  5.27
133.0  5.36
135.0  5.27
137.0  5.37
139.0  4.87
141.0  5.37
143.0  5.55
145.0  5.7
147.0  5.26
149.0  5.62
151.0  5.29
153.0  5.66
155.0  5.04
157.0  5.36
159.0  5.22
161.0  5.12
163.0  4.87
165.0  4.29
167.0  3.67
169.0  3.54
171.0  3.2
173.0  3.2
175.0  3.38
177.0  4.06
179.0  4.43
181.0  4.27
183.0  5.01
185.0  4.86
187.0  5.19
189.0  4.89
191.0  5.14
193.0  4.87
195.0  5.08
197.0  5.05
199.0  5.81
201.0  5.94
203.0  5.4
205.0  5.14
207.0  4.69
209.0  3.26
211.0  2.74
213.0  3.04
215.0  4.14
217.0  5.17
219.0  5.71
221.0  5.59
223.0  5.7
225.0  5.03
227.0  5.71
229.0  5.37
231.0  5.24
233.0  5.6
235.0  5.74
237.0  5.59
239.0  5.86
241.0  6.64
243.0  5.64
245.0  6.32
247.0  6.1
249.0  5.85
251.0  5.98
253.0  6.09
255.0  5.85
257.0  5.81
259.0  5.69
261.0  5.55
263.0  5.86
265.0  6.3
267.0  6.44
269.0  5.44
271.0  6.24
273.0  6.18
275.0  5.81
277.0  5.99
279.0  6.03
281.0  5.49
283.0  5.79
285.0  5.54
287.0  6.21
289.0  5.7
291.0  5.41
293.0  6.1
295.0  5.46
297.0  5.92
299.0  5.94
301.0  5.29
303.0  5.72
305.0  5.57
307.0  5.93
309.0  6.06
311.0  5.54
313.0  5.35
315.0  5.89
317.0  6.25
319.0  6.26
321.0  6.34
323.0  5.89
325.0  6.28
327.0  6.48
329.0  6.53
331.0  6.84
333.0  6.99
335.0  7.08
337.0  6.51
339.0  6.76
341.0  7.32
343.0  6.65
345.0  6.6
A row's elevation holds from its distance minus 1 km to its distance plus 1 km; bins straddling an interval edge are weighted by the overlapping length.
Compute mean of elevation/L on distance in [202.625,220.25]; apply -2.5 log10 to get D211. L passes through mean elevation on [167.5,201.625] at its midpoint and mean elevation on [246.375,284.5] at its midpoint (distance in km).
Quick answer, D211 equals 0.154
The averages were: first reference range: 4.56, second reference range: 5.91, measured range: 4.35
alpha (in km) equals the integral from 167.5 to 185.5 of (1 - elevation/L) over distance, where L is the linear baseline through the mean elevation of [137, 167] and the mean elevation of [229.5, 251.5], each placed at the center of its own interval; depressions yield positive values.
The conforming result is 4.7 km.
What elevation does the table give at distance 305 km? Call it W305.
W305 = 5.57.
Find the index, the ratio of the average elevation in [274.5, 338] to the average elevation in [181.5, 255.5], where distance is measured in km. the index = 1.14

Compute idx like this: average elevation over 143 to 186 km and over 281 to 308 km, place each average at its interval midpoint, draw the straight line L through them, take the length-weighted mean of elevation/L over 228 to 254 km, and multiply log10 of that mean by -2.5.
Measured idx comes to -0.11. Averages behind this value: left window 4.64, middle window 5.85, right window 5.73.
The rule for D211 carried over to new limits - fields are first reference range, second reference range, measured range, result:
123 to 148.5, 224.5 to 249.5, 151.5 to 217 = 0.20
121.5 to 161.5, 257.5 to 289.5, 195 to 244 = 0.10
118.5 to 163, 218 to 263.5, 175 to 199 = 0.15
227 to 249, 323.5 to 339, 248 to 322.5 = 0.07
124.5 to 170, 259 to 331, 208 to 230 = 0.17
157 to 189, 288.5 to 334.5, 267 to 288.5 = -0.06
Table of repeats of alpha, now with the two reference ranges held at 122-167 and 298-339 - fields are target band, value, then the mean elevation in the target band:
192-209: 1.1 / 5.13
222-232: 0.4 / 5.41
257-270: -0.1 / 5.87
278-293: 0.5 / 5.76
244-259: -0.5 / 5.98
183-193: 0.7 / 5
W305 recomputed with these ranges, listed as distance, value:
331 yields 6.84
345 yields 6.6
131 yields 5.27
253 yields 6.09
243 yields 5.64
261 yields 5.55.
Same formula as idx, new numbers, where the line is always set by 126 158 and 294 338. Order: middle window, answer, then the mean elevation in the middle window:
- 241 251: -0.049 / 6.04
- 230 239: 0.029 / 5.58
